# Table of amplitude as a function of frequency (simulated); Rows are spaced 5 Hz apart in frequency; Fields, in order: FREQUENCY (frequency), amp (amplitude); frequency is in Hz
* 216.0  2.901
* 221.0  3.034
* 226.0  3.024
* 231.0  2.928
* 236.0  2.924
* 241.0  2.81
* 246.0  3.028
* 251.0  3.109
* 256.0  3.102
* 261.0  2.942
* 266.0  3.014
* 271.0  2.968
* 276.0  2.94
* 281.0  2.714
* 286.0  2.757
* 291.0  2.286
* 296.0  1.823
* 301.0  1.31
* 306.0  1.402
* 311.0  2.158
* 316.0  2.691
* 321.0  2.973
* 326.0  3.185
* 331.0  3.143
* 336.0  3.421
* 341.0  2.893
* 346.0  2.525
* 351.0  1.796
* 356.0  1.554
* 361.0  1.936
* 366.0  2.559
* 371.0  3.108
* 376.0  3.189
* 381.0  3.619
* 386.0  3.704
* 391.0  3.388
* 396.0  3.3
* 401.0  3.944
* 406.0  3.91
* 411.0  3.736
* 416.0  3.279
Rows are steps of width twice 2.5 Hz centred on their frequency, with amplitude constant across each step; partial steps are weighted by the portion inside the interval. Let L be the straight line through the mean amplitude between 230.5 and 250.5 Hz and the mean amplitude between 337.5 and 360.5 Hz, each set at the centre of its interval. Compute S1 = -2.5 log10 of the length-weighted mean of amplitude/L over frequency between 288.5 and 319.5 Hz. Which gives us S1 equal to 0.26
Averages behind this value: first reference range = 2.94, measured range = 1.98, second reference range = 2.22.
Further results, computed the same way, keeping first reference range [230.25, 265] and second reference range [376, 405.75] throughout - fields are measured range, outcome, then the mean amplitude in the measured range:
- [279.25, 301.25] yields 0.37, 2.25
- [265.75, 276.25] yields 0.04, 2.97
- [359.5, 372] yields 0.35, 2.51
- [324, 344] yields 0.07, 3.14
